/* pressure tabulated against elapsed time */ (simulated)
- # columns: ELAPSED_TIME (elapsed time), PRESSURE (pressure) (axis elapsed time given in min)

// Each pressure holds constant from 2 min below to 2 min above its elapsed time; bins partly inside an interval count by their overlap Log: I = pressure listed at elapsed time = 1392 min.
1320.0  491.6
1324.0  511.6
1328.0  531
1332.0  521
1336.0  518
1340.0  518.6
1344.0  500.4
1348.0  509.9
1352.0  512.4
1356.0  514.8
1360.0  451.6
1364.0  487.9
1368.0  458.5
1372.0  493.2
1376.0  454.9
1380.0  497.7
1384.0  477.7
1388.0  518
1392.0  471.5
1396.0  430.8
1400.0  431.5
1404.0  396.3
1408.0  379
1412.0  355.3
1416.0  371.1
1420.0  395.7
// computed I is 471.5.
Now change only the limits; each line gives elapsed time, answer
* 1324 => 511.6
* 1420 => 395.7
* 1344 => 500.4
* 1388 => 518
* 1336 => 518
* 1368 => 458.5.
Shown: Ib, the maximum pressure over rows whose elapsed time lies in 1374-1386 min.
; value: 497.7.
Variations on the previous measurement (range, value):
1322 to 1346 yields 531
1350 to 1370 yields 514.8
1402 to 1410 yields 396.3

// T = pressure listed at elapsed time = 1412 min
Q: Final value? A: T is 355.3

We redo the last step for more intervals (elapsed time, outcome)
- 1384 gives 477.7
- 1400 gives 431.5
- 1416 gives 371.1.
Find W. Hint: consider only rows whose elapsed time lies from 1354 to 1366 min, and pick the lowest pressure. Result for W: 451.6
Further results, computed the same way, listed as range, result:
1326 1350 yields 500.4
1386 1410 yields 379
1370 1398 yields 430.8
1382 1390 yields 477.7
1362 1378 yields 454.9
